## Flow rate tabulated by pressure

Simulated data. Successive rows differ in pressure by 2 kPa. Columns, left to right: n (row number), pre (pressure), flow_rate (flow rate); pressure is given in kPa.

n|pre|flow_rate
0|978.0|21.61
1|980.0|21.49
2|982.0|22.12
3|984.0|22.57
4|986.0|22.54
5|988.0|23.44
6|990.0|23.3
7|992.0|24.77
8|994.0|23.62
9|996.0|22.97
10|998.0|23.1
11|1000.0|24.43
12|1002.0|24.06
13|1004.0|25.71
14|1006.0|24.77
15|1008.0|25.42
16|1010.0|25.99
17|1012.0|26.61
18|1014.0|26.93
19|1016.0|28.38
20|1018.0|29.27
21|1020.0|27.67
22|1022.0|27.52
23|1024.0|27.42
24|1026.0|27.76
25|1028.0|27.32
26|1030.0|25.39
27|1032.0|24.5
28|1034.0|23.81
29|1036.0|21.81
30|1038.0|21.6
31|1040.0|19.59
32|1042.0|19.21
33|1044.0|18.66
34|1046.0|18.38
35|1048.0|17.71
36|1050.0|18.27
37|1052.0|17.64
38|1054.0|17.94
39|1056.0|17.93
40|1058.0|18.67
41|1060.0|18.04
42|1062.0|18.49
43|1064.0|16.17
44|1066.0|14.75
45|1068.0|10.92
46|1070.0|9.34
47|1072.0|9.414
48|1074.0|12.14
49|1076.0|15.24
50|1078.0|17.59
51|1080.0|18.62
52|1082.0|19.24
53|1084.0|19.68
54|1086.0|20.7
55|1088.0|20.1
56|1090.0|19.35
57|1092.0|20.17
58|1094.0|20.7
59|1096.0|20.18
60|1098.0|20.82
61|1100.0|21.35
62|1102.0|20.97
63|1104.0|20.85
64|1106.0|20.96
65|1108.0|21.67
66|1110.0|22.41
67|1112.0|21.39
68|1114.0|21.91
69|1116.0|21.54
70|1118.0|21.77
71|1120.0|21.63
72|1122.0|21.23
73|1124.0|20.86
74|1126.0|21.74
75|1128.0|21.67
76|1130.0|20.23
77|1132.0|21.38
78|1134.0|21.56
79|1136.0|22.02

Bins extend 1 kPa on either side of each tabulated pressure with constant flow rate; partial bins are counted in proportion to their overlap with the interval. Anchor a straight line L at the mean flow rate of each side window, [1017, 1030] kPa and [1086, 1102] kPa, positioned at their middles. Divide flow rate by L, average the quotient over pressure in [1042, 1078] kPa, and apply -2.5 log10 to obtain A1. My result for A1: 0.44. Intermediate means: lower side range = 27.6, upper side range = 20.4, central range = 16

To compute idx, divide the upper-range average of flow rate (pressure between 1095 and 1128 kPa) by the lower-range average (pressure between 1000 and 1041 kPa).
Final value 0.84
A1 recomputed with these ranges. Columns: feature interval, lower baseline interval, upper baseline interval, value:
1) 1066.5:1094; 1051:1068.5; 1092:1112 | 0.16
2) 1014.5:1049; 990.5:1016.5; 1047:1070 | -0.15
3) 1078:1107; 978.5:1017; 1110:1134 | 0.10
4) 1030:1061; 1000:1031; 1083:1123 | 0.24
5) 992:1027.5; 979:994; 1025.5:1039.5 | -0.10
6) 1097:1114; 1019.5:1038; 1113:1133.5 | 0.04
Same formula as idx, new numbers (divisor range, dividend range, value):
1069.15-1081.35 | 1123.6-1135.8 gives 1.53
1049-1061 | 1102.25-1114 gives 1.19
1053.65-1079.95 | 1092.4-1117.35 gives 1.40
